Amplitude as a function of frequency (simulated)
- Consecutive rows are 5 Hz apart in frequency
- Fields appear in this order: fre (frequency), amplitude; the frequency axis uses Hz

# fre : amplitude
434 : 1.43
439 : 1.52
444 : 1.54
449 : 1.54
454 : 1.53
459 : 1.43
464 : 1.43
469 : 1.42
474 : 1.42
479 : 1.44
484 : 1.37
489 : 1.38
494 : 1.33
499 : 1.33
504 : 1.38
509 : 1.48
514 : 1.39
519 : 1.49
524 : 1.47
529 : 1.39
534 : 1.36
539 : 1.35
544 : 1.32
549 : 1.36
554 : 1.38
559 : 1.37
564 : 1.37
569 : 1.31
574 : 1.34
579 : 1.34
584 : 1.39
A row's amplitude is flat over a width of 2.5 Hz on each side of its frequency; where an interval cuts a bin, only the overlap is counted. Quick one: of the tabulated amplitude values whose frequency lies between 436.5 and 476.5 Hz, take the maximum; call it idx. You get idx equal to 1.54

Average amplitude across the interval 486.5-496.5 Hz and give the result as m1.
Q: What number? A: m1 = 1.35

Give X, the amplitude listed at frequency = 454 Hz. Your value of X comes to 1.53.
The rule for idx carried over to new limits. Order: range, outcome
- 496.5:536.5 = 1.49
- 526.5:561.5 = 1.39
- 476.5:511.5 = 1.48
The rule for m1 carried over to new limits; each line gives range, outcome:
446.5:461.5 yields 1.5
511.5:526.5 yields 1.45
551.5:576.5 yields 1.35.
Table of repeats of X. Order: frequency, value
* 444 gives 1.54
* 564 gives 1.37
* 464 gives 1.43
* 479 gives 1.44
